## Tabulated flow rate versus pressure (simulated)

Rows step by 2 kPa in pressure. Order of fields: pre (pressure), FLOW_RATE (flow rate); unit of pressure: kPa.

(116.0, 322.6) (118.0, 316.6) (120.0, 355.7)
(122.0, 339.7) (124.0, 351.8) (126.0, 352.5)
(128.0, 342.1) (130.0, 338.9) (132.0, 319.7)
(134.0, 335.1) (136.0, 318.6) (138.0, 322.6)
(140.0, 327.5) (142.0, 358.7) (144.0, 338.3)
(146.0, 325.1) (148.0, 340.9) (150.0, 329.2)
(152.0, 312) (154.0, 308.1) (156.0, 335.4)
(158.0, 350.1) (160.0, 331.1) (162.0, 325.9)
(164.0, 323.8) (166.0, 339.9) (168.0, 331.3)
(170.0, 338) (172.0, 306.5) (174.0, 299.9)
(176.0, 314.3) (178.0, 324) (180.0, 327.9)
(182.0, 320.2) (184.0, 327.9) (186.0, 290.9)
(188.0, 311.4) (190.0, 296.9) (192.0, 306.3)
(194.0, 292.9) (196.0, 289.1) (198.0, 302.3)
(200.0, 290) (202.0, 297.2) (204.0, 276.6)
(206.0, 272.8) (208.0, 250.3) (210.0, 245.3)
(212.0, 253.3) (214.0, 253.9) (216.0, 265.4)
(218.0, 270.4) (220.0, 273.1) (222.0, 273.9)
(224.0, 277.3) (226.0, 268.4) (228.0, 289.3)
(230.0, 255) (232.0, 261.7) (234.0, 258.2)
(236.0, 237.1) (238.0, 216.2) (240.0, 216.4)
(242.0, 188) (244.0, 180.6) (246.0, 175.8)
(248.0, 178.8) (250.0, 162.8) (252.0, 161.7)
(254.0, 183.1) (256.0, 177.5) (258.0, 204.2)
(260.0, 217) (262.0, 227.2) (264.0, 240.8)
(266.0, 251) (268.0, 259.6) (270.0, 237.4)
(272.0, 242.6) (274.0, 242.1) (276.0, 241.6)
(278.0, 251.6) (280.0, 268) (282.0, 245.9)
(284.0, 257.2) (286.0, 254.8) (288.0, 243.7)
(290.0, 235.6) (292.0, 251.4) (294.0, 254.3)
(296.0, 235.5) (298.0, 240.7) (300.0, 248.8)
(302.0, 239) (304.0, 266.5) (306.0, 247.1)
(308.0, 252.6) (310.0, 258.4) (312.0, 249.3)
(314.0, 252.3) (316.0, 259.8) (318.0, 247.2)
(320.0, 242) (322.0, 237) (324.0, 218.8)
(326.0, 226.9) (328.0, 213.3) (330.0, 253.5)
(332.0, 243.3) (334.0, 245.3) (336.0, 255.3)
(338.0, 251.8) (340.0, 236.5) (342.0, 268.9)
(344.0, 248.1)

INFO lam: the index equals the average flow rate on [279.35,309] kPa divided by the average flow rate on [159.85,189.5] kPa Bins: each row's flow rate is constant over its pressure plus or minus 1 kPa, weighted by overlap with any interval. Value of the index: 0.78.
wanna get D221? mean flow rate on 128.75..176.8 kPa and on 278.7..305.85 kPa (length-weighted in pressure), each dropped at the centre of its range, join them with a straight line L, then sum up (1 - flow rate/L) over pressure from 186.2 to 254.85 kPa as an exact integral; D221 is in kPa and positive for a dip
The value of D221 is 9.3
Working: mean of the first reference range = 328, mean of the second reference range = 249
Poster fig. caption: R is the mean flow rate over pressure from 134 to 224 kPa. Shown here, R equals 307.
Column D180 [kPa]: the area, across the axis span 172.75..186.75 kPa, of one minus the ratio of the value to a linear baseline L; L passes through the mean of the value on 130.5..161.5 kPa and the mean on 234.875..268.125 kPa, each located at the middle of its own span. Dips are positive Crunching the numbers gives -1.2 kPa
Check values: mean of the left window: 330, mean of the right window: 203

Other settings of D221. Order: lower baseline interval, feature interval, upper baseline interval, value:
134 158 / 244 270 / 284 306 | 6.2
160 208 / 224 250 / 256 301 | 4.3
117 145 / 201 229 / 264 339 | 2.2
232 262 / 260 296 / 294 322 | -3.4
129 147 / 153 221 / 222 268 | -4.8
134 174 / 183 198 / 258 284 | 0.0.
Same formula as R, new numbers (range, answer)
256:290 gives 241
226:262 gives 212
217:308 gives 236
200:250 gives 246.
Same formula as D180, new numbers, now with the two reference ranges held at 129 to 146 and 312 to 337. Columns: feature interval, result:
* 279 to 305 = 0.8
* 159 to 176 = -0.3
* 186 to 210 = 1.2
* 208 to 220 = 1.5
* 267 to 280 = 0.9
